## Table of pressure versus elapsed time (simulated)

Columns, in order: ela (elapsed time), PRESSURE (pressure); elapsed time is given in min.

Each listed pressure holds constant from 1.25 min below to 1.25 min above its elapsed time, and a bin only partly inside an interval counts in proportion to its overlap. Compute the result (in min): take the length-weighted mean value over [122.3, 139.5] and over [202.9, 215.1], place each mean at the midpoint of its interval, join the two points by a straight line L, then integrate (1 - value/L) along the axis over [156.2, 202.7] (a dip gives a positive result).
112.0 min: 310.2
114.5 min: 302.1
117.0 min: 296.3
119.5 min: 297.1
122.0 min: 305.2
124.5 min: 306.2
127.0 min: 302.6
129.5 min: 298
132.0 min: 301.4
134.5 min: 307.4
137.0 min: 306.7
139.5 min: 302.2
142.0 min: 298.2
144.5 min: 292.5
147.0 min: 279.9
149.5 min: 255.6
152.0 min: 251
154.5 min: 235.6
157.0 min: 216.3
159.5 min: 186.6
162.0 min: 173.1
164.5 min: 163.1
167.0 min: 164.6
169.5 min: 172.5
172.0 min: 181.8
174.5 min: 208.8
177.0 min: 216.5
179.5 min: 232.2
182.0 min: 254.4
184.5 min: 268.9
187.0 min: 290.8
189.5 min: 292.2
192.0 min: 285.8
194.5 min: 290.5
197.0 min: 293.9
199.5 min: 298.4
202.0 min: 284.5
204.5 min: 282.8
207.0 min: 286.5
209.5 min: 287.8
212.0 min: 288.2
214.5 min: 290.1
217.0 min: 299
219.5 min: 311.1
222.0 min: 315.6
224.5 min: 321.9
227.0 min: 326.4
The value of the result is 9.1 min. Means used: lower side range 304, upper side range 287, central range 235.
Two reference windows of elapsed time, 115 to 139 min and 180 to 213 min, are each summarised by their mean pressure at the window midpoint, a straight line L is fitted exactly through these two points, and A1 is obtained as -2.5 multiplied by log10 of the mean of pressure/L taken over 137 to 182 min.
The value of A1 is 0.27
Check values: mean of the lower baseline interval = 302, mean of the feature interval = 228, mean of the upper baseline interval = 284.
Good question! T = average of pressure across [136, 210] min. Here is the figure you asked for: 251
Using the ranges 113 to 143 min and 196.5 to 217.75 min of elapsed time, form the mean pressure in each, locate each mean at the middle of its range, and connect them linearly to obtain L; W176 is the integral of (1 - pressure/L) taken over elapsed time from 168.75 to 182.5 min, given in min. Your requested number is 3.9 min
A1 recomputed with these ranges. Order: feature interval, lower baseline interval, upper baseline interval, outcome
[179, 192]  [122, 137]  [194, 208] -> 0.08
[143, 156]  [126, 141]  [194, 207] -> 0.14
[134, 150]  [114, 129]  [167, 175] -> -0.16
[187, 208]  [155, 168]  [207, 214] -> -0.12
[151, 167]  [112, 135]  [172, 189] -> 0.31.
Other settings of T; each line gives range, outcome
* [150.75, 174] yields 194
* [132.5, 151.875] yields 290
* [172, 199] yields 261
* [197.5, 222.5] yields 294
